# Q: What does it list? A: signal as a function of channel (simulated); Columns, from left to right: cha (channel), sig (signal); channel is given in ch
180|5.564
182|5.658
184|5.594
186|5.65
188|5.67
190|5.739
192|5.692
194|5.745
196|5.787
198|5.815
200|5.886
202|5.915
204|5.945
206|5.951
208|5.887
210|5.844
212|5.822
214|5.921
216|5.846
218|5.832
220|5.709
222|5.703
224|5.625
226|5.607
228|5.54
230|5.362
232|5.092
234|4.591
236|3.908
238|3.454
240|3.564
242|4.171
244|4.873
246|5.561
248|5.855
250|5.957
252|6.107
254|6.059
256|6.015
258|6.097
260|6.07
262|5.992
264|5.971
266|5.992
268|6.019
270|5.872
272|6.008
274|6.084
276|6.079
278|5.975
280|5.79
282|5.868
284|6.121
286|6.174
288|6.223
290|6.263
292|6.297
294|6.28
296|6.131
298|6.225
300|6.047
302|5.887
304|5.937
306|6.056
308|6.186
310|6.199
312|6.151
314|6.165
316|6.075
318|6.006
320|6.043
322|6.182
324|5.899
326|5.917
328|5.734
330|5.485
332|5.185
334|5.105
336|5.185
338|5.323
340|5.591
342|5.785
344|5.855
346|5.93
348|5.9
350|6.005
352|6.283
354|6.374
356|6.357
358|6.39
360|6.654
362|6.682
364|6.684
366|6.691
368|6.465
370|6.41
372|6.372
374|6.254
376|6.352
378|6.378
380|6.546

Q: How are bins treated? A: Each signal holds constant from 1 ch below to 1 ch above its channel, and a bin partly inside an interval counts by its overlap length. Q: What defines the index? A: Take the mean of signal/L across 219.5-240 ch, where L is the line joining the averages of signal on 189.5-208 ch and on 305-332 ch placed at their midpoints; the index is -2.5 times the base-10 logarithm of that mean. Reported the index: 0.181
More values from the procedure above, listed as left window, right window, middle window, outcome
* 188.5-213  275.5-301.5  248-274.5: 0.00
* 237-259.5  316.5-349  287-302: -0.13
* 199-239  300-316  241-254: 0.04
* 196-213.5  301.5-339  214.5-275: 0.07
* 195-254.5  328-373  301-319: -0.04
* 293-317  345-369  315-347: 0.10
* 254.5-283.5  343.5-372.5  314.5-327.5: 0.03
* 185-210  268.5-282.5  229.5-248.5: 0.27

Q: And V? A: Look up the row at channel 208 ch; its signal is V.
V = 5.887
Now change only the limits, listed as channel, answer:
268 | 6.019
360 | 6.654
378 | 6.378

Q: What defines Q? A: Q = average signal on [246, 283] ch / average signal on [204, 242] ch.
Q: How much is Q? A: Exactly 1.1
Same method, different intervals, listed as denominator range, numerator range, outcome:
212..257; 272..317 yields 1.15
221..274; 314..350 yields 1.06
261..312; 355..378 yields 1.07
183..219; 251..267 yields 1.04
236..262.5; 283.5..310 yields 1.16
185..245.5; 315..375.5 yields 1.12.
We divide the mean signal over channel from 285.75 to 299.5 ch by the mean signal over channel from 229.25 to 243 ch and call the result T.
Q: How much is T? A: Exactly 1.5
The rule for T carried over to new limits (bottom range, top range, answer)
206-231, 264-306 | 1.06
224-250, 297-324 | 1.25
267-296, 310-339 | 0.95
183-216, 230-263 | 0.90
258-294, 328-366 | 0.98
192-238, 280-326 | 1.10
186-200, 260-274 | 1.04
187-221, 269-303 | 1.04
